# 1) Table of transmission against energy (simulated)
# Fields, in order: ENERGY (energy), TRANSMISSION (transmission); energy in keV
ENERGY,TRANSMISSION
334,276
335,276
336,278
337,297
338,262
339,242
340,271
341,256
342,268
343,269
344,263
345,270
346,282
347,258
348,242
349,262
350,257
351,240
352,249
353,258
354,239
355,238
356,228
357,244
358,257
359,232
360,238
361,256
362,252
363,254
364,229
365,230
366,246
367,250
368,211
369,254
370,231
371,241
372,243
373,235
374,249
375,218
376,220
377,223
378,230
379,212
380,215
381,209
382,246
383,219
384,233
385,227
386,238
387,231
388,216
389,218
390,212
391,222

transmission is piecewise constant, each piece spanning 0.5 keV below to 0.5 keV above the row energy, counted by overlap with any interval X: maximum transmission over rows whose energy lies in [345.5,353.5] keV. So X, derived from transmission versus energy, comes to 282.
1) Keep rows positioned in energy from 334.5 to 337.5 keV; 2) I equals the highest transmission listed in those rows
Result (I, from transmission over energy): 297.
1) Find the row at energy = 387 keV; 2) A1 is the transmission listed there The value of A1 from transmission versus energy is 231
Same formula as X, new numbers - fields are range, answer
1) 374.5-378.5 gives 230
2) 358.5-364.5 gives 256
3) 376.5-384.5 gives 246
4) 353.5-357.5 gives 244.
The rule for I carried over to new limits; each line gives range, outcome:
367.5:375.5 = 254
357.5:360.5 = 257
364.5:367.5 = 250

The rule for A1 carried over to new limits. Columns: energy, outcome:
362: 252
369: 254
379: 212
